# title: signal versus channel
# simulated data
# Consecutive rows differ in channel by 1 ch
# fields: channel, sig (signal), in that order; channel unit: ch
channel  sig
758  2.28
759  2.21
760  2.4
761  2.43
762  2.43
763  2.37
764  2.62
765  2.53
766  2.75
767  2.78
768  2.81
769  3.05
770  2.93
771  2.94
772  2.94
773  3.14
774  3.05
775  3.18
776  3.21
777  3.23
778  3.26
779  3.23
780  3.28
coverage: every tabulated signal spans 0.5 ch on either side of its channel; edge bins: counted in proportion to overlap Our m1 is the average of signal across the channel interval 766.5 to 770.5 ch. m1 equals 2.89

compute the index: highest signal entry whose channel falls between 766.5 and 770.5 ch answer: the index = 3.05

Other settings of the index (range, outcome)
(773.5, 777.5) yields 3.23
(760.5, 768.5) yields 2.81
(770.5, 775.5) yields 3.18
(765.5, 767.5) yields 2.78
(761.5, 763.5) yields 2.43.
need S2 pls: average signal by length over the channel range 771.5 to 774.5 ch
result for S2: 3.04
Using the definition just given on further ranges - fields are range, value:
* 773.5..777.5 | 3.17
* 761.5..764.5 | 2.47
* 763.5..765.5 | 2.58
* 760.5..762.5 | 2.43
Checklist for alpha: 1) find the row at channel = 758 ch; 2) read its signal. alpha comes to 2.28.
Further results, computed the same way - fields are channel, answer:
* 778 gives 3.26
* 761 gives 2.43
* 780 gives 3.28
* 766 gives 2.75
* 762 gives 2.43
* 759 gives 2.21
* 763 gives 2.37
